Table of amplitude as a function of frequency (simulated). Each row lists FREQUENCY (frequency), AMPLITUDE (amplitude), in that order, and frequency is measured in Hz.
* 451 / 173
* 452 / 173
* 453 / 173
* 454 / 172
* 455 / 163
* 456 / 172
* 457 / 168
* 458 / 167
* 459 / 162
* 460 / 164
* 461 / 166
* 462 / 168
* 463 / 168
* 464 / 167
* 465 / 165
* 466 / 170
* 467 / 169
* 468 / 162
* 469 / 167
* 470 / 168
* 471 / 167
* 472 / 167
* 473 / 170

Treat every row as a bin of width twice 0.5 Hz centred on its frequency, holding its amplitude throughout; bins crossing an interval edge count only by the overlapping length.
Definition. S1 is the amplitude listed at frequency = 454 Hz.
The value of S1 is 172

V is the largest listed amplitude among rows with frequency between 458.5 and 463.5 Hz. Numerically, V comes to 168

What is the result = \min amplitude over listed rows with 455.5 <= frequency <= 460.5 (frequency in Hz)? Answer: 162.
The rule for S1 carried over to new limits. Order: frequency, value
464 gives 167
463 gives 168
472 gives 167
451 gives 173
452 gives 173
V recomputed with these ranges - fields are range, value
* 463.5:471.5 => 170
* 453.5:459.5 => 172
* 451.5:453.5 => 173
